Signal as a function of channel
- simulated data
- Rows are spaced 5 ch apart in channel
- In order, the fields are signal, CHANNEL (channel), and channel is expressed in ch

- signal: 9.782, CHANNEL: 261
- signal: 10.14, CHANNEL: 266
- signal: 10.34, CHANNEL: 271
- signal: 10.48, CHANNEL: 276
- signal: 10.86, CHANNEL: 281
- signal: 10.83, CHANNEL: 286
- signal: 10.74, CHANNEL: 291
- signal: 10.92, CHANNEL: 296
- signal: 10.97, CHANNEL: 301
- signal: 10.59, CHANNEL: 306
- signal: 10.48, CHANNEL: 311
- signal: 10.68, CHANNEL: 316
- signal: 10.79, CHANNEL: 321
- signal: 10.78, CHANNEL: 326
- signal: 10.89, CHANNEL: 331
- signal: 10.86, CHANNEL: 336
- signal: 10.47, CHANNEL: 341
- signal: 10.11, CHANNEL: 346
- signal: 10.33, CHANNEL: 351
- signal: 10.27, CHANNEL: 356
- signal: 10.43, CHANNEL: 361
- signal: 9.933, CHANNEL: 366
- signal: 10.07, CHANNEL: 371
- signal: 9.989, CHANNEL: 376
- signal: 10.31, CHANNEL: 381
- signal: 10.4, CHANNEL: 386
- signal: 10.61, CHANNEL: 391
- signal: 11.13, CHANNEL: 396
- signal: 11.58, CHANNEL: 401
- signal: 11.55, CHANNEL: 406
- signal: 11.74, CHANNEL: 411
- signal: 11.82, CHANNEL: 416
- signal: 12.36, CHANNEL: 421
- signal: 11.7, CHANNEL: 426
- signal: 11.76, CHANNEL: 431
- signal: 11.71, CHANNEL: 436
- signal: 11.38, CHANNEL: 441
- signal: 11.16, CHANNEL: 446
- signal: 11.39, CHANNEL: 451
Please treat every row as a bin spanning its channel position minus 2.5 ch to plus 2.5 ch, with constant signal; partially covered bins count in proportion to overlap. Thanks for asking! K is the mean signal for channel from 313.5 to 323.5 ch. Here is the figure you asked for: 10.7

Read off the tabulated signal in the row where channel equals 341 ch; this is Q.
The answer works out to 10.47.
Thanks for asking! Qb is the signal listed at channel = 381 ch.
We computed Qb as 10.31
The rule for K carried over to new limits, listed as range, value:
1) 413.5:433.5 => 11.9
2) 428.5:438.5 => 11.7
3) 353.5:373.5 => 10.2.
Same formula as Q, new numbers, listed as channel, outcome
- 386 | 10.4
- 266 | 10.14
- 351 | 10.33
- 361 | 10.43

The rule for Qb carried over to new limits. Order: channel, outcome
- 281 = 10.86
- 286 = 10.83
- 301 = 10.97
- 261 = 9.782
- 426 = 11.7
